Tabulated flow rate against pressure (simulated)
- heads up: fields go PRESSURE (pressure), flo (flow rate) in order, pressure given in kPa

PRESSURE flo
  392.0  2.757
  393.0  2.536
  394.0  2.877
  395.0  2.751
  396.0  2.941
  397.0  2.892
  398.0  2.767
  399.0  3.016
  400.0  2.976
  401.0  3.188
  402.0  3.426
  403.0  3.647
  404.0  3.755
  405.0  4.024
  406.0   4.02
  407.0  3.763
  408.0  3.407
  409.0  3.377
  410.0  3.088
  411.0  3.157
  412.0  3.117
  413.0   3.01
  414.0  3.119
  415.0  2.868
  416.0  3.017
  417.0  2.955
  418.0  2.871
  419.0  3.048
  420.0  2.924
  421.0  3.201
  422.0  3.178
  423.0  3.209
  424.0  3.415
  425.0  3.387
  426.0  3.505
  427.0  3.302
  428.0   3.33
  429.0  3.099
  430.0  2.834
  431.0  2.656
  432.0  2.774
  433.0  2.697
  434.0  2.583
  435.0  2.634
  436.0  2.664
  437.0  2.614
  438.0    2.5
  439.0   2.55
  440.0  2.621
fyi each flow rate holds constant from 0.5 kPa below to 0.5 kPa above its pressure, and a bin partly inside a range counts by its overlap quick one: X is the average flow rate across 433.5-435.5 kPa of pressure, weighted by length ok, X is 2.61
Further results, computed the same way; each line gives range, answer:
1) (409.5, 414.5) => 3.1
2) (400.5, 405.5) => 3.61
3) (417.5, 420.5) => 2.95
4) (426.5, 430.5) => 3.14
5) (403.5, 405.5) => 3.89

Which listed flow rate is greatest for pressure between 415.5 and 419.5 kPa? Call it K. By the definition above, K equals 3.048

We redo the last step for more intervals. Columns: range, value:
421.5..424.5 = 3.415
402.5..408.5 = 4.024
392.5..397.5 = 2.941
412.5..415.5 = 3.119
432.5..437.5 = 2.697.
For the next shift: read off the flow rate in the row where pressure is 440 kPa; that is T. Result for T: 2.621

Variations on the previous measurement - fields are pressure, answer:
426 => 3.505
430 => 2.834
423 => 3.209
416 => 3.017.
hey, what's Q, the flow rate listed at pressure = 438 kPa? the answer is 2.5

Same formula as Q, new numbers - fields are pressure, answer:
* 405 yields 4.024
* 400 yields 2.976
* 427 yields 3.302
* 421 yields 3.201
